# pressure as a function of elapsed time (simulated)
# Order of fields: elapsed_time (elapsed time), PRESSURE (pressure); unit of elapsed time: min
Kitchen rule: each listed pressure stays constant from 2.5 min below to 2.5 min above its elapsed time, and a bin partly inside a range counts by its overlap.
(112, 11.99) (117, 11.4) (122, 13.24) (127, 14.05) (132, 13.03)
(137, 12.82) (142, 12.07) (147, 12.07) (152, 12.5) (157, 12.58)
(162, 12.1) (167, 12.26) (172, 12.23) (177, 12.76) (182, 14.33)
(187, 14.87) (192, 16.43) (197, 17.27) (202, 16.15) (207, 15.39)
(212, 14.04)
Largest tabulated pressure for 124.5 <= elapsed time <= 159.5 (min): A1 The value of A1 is 14.05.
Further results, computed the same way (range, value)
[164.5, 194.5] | 16.43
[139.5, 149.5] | 12.07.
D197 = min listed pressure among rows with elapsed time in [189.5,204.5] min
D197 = 16.15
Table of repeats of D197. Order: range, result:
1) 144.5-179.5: 12.07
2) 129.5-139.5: 12.82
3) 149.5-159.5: 12.5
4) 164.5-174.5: 12.23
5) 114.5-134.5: 11.4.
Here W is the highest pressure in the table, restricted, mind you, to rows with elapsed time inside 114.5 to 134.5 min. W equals 14.05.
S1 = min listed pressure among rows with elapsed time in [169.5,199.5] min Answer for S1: 12.23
